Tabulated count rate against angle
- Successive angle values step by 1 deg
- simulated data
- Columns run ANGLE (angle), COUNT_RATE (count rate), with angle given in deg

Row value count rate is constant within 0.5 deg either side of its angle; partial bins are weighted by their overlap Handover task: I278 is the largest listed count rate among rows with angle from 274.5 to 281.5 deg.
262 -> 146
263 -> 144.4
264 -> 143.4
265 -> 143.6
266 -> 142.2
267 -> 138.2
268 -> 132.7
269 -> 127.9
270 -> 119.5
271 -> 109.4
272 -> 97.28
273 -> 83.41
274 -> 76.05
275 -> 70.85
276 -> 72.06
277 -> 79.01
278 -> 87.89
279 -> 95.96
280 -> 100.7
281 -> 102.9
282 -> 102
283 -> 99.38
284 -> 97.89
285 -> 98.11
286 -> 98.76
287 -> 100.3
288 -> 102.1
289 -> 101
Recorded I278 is 102.9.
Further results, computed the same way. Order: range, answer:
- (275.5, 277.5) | 79.01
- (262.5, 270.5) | 144.4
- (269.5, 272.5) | 119.5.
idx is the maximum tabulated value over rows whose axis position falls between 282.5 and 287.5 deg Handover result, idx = 100.3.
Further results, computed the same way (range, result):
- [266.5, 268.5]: 138.2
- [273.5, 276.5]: 76.05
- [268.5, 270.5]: 127.9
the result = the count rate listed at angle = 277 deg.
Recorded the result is 79.01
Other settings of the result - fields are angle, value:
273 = 83.41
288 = 102.1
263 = 144.4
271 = 109.4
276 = 72.06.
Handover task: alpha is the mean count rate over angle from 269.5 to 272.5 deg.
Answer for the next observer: 109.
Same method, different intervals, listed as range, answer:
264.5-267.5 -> 141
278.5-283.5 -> 100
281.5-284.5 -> 99.8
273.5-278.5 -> 77.2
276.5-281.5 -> 93.3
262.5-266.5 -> 143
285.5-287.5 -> 99.5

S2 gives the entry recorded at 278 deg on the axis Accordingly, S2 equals 87.89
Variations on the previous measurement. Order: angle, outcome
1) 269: 127.9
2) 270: 119.5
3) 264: 143.4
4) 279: 95.96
